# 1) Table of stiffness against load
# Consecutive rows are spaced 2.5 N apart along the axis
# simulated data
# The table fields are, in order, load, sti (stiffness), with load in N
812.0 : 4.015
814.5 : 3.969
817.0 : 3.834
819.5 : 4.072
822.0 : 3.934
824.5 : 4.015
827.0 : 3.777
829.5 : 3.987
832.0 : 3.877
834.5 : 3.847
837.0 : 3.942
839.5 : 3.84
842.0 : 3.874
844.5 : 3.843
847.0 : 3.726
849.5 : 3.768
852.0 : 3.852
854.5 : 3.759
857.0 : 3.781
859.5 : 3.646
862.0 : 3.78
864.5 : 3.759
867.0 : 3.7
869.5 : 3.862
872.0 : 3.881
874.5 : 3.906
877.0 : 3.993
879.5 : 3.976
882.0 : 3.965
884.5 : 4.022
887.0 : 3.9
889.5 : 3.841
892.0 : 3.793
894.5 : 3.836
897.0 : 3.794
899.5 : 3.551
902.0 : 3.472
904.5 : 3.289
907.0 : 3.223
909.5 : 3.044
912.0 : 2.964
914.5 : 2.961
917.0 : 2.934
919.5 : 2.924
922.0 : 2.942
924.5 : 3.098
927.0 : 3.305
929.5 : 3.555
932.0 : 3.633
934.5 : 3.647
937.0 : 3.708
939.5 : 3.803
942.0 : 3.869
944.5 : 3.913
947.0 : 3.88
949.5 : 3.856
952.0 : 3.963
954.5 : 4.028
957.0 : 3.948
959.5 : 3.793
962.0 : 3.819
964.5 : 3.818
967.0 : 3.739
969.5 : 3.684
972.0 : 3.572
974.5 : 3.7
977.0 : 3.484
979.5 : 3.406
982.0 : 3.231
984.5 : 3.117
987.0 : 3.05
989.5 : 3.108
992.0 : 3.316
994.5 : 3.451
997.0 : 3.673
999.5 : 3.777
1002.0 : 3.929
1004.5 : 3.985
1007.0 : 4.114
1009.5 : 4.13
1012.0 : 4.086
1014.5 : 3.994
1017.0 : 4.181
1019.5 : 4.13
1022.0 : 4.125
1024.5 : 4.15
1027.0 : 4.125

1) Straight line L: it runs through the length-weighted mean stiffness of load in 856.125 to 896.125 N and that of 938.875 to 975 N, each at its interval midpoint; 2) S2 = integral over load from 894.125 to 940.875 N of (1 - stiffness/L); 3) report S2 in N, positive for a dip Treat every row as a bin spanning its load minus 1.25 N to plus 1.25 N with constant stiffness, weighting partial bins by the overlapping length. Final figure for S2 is 6.04 N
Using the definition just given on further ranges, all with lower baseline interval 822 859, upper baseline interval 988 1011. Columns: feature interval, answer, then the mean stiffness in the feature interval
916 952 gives 2.34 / 3.52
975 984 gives 0.85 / 3.38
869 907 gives 0.24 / 3.79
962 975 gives 0.10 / 3.71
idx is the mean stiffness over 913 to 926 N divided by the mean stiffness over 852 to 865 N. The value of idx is 0.79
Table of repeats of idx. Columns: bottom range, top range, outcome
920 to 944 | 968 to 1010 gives 1.02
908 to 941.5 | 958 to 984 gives 1.10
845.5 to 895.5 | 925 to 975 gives 0.98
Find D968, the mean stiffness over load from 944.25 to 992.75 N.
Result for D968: 3.62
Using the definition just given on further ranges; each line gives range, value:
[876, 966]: 3.61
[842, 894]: 3.84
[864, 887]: 3.9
